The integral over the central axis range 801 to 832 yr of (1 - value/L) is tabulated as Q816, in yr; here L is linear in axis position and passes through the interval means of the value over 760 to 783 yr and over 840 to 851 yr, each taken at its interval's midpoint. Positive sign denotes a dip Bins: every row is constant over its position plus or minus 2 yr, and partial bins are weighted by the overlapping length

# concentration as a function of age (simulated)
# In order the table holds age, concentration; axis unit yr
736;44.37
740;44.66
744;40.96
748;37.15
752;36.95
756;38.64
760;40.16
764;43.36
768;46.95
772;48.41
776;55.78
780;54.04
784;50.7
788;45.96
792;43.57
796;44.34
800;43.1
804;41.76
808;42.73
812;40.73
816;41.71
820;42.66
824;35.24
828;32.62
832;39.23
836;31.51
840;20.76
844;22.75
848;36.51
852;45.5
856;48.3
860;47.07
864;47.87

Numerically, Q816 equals -2.2 yr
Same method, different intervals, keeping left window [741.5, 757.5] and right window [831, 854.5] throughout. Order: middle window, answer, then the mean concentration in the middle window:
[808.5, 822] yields -2.87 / 41.8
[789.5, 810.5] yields -4.54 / 43.1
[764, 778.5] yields -4.79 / 49.5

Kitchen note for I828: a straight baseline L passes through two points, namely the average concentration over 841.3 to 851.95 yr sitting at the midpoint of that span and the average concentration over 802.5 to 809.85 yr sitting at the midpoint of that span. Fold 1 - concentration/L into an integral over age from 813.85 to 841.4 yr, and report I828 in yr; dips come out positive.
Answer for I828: 1.4 yr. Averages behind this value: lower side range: 42.3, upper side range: 32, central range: 35.2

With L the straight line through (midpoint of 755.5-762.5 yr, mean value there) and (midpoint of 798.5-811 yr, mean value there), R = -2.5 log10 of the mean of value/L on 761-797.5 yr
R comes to -0.17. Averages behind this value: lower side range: 39.8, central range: 48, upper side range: 42.4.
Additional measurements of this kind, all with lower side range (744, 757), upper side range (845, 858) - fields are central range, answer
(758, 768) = -0.115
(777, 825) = -0.114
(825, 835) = 0.160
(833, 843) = 0.457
